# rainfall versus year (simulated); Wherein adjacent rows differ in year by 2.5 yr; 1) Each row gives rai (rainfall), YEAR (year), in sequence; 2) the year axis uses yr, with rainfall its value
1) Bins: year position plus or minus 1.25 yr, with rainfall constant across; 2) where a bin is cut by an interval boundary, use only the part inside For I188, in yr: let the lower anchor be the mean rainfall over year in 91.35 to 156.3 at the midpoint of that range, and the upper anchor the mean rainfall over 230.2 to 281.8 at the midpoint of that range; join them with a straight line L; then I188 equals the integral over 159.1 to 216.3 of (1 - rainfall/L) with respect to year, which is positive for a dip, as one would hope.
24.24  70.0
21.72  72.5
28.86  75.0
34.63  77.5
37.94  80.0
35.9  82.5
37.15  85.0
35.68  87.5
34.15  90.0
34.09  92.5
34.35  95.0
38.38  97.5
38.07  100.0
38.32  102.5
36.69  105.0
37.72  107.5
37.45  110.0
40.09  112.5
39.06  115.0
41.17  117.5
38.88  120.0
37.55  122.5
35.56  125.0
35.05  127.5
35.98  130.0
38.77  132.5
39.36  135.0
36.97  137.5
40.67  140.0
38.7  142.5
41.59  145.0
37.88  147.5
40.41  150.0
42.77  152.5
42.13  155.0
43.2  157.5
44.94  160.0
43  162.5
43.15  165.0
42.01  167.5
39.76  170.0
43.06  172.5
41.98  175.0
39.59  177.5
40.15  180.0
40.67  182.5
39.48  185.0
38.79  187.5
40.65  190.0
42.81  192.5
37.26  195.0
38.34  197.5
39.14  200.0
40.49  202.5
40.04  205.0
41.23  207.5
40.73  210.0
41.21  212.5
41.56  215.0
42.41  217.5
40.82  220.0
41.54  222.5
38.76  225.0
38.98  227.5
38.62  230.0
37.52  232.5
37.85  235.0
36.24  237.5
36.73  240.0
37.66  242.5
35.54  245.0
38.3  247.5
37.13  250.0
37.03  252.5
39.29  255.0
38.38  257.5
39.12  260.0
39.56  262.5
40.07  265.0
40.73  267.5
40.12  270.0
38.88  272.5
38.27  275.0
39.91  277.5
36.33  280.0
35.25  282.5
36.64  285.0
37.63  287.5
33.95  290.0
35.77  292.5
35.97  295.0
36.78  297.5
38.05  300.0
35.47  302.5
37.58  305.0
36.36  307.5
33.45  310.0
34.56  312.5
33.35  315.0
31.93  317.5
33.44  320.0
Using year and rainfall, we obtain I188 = -3.81 yr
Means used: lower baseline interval 38.4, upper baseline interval 38.2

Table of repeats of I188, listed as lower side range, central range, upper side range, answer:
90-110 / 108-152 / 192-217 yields -1.04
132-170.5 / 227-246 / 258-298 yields 0.75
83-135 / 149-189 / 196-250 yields -3.47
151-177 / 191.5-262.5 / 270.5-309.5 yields 1.04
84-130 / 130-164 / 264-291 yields -2.99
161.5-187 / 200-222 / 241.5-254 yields -1.01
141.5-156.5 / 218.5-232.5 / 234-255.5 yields -0.62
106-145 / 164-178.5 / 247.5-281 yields -1.18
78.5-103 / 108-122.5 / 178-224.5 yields -0.73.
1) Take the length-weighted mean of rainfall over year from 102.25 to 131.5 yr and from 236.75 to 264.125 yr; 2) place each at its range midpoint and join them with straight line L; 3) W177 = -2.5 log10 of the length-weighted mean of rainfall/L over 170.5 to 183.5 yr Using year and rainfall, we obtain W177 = -0.09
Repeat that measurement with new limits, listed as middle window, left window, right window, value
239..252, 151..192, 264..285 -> 0.07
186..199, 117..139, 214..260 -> -0.04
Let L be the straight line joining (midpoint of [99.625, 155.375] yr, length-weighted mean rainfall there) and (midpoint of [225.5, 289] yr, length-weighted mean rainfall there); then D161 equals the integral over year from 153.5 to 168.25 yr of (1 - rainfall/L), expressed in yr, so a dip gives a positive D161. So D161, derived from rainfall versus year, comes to -1.8 yr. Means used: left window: 38.7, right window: 38.1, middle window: 43.1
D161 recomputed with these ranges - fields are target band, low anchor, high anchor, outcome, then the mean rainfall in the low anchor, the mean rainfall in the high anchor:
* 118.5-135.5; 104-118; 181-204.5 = 0.7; 38.6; 39.8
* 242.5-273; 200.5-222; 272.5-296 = -0.3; 41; 36.8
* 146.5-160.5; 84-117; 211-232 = -1.2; 37.1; 40.4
